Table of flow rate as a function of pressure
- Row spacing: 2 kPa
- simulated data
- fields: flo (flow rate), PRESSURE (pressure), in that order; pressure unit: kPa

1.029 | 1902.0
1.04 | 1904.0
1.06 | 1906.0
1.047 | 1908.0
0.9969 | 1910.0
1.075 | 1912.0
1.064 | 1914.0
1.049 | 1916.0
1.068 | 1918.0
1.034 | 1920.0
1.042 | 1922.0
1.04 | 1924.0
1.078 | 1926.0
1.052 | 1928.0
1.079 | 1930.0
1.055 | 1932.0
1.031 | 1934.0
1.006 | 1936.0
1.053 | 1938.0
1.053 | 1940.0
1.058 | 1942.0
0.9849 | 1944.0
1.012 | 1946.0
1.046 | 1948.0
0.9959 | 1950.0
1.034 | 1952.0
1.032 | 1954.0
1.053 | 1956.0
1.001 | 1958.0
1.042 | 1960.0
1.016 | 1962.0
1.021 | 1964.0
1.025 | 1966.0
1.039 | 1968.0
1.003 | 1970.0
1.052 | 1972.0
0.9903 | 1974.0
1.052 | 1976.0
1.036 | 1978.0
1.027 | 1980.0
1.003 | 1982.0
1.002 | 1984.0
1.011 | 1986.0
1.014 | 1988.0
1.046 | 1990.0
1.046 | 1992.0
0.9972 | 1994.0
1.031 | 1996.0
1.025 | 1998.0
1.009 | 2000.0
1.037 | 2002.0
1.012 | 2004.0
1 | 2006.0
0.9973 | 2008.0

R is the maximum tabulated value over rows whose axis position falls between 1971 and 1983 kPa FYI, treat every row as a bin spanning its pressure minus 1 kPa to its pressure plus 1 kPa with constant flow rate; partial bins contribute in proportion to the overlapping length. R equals 1.052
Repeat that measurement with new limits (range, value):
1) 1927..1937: 1.079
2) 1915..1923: 1.068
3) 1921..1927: 1.078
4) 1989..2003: 1.046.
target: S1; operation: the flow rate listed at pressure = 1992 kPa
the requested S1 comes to 1.046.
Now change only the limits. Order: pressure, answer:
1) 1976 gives 1.052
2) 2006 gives 1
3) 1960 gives 1.042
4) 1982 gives 1.003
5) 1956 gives 1.053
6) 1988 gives 1.014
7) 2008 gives 0.9973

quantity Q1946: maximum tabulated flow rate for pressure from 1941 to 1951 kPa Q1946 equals 1.058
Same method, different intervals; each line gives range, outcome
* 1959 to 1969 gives 1.042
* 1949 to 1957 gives 1.053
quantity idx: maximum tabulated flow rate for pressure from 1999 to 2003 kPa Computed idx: 1.037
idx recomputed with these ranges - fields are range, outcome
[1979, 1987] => 1.027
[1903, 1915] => 1.075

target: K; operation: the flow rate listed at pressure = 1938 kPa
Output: 1.053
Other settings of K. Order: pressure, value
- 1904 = 1.04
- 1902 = 1.029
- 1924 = 1.04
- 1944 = 0.9849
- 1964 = 1.021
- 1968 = 1.039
